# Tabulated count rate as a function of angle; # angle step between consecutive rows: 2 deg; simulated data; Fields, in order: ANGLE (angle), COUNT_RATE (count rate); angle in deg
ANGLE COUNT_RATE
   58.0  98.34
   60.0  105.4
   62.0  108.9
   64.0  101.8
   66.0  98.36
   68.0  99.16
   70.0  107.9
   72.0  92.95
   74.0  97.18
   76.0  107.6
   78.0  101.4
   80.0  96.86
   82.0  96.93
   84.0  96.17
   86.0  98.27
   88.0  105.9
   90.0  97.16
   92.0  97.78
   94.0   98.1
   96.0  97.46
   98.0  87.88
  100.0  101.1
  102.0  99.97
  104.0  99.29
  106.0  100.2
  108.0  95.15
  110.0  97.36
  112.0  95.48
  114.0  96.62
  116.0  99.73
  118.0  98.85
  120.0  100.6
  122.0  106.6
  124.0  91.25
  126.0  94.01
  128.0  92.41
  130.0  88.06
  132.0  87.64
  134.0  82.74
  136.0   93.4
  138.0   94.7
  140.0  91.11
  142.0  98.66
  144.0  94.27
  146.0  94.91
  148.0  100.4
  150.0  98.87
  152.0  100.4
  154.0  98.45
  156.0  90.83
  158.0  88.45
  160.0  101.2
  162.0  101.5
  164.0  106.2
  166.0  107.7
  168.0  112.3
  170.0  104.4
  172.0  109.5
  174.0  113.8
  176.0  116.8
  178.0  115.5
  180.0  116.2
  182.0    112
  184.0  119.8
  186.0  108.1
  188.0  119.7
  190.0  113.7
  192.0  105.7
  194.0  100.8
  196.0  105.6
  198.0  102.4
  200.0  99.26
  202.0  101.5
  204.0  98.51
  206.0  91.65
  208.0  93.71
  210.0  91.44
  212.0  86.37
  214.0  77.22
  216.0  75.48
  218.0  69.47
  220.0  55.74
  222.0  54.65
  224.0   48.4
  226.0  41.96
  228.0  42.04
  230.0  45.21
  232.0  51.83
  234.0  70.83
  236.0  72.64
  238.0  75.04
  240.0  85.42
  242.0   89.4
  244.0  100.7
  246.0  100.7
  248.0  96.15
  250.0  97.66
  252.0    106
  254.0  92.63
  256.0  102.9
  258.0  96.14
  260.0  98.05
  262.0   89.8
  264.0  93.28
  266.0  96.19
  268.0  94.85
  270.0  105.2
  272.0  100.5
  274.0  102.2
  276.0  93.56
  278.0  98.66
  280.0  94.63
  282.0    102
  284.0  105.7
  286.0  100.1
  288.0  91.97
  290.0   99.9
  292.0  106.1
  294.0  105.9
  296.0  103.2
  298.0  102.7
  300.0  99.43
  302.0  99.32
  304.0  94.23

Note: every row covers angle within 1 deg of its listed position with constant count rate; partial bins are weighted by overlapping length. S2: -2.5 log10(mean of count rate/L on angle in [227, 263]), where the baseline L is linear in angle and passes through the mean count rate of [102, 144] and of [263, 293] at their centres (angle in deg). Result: 0.17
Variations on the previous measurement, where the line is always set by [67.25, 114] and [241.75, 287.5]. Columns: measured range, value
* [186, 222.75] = 0.07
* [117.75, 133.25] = 0.04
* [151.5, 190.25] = -0.10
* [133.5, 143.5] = 0.07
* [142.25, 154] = 0.01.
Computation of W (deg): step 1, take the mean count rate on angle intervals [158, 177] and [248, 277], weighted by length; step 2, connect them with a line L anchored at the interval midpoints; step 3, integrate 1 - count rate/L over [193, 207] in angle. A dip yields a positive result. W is 0.53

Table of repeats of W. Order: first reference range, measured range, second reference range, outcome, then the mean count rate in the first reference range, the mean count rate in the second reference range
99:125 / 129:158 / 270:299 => 1.6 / 98.6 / 101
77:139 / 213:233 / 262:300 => 8.6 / 96.4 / 99.5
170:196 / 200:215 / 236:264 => 1.9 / 112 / 93.8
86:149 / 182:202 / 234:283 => -2.7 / 96.1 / 94.7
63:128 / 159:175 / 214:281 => -2.8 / 98.5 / 82.9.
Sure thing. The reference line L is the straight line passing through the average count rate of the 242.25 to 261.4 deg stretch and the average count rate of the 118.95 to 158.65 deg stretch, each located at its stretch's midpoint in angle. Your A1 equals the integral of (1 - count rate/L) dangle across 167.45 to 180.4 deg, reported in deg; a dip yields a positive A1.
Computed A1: -2.3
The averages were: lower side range 94.4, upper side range 98.4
